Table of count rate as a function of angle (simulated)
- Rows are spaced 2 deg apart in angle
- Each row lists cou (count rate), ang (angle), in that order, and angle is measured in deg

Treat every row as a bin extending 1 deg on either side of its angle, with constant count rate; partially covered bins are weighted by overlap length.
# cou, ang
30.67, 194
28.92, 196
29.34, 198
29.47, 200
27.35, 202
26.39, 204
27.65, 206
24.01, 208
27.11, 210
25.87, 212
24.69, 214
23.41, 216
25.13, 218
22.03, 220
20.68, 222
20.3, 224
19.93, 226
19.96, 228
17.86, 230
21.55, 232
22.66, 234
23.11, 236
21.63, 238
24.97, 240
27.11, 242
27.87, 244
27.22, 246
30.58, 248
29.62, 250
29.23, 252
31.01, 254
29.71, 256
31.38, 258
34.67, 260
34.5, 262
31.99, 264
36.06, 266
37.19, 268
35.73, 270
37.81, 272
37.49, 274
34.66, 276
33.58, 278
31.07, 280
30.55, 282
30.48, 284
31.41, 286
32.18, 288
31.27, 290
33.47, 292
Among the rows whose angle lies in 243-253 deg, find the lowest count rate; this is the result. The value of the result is 27.22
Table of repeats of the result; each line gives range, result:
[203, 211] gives 24.01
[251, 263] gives 29.23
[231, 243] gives 21.55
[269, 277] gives 34.66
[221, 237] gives 17.86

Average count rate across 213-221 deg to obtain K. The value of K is 23.8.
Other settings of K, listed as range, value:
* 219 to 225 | 21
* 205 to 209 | 25.8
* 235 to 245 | 24.9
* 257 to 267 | 33.7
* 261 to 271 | 35.1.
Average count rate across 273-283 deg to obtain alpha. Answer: 33.5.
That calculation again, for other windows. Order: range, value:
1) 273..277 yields 36.1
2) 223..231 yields 19.5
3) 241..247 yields 27.4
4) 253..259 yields 30.7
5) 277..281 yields 32.3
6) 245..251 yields 29.1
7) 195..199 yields 29.1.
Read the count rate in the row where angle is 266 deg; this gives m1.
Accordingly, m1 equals 36.06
